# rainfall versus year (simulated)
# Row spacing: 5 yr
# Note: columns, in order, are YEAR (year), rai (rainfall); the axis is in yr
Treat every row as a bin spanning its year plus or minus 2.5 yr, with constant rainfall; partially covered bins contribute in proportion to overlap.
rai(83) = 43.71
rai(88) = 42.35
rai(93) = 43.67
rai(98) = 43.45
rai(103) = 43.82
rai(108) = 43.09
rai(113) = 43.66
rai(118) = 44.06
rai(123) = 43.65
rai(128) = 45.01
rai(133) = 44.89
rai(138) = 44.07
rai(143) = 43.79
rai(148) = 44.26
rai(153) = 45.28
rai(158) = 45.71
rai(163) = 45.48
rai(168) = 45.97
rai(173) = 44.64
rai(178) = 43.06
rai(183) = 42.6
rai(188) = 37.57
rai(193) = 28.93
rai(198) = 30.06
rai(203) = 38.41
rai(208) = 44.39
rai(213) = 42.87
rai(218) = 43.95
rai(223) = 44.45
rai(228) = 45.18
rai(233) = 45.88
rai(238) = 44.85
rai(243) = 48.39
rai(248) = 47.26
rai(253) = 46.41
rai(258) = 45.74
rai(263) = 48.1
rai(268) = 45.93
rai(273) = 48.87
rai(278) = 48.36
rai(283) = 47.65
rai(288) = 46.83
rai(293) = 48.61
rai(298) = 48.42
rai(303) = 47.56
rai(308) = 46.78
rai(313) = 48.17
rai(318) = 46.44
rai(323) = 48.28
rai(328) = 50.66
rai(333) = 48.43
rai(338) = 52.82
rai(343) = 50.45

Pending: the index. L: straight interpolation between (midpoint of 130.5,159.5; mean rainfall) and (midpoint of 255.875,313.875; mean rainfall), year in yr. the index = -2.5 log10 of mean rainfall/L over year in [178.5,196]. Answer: 0.23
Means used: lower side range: 44.6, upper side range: 47.6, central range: 37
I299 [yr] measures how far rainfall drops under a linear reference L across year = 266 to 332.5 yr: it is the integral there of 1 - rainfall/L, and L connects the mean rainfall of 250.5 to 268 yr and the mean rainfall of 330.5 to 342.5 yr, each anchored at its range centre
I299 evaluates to 1.0 yr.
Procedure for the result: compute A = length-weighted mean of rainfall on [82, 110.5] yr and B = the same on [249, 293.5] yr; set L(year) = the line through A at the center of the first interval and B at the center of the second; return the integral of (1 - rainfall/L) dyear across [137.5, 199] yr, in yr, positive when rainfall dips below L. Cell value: 4.2 yr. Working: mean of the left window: 43.3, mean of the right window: 47.3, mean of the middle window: 41.9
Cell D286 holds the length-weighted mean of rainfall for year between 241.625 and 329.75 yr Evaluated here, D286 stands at 47.7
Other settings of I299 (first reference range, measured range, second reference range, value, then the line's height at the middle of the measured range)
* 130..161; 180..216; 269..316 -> 6.15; 45.8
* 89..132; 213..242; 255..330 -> 0.91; 46.3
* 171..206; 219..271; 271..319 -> -3.69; 43.1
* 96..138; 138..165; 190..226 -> -1.74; 42.1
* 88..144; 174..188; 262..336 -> 1.00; 45.3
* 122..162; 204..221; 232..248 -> 1.01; 46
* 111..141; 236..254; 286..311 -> -0.08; 46.6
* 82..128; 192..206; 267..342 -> 3.84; 45.8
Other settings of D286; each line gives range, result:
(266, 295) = 47.7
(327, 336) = 49.5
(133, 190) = 44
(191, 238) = 40.8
